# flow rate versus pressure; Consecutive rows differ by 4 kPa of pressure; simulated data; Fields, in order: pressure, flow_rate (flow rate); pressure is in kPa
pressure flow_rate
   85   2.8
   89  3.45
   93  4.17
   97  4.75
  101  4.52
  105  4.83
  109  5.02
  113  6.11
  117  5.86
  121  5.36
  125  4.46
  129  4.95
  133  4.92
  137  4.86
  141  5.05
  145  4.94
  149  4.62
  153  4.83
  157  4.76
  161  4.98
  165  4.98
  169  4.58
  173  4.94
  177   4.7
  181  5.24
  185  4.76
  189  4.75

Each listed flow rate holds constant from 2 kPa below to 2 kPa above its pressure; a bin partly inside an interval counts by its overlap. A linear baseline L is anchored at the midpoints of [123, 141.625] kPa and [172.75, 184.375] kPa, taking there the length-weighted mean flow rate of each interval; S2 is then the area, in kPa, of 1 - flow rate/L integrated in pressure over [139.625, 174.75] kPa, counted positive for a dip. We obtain 0.3 kPa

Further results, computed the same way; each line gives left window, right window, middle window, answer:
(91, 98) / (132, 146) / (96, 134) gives -3.52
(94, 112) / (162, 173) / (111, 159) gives -2.35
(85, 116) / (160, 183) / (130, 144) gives -0.54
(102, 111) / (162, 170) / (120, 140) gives -0.14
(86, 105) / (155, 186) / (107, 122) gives -4.19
